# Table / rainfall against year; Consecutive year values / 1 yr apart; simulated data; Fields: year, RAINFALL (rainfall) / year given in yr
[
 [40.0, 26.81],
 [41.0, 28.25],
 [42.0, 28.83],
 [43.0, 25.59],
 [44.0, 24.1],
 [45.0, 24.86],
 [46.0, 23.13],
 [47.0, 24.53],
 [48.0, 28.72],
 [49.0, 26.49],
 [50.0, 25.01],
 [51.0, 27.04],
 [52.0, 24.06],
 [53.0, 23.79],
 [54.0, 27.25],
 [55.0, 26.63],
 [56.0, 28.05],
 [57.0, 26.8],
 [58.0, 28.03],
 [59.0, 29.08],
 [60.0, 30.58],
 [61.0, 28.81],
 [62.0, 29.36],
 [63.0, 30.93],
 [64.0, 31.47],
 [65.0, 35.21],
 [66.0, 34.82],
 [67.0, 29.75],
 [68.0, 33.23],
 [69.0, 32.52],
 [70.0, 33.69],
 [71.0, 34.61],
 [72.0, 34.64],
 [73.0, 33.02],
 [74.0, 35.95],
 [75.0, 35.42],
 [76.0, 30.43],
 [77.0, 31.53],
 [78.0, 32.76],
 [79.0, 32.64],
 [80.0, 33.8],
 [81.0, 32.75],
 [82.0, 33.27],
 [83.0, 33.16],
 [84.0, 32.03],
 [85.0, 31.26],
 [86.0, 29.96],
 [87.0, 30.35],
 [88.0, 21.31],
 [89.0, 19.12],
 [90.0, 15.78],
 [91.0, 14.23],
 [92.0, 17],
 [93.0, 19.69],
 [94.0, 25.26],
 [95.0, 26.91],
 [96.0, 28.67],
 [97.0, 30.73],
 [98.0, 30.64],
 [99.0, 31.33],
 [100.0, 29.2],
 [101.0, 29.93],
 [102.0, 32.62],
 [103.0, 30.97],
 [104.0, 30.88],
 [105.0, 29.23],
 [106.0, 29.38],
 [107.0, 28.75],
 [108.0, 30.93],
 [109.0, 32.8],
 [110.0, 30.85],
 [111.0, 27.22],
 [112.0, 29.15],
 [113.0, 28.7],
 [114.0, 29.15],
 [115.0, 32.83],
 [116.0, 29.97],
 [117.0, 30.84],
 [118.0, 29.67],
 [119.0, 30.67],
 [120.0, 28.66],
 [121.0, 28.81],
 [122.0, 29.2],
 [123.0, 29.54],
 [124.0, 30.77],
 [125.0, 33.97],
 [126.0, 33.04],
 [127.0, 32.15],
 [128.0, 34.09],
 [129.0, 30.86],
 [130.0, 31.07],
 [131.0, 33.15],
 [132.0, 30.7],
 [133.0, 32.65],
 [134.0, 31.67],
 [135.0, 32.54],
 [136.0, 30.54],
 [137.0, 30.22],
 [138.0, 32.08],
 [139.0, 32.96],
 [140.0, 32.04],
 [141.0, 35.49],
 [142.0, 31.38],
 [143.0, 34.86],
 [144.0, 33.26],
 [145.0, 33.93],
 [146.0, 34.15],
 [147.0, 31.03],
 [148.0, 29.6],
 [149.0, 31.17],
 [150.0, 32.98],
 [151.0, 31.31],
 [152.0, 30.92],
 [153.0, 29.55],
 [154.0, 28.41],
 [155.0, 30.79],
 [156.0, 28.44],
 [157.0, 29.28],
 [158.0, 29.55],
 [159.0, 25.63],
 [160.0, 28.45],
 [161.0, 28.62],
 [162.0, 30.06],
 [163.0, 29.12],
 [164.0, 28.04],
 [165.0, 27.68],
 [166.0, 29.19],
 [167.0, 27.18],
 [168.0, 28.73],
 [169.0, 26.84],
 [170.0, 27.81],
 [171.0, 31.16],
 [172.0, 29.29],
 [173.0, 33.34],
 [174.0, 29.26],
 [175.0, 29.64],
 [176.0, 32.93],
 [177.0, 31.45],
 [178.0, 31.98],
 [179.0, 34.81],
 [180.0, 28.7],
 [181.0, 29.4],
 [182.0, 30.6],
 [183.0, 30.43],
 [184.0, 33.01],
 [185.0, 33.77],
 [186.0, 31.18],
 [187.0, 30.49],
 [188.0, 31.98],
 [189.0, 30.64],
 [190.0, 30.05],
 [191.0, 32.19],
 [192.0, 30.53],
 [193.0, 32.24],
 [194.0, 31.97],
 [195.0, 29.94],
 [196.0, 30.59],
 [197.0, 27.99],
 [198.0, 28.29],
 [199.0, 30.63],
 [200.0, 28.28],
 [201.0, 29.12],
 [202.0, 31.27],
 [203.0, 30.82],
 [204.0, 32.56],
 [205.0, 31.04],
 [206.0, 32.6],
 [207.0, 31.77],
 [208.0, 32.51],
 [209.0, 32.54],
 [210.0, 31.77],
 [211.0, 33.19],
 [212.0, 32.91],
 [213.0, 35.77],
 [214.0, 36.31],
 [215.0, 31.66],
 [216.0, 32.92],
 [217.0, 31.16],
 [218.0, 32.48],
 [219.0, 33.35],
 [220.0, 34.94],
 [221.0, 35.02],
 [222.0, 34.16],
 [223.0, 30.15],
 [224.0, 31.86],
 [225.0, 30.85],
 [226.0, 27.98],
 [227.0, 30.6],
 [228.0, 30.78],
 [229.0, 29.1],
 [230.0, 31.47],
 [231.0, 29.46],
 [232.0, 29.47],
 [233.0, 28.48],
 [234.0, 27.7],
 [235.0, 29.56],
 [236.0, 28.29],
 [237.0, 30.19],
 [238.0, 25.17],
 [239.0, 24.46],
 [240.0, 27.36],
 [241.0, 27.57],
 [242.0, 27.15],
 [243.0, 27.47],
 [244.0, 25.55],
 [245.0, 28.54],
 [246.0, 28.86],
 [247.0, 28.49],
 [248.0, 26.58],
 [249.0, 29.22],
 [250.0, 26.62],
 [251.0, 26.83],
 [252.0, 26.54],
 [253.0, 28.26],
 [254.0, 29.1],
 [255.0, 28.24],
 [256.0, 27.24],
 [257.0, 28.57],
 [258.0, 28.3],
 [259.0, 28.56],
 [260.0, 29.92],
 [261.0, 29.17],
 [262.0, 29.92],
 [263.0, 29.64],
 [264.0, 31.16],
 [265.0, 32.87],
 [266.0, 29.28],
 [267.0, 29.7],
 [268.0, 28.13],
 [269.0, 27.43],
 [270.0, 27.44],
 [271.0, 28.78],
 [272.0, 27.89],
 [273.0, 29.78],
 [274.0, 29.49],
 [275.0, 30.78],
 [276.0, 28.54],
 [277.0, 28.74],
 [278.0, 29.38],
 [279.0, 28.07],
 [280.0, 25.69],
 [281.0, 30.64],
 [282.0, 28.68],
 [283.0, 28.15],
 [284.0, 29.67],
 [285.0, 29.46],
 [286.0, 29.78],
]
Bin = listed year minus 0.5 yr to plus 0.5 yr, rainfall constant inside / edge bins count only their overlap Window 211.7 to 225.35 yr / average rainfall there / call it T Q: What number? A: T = 33.1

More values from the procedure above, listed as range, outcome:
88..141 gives 29.3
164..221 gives 31.2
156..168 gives 28.4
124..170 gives 30.8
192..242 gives 30.8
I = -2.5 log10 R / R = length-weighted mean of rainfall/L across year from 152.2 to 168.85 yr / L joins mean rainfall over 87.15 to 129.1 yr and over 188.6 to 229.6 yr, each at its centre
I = 0.05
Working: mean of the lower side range 28.5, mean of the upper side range 31.6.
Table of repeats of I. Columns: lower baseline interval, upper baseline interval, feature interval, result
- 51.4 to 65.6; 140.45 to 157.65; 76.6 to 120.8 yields 0.04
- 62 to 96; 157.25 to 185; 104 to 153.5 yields -0.05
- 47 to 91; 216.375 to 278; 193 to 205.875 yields -0.04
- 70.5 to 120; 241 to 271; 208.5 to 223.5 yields -0.16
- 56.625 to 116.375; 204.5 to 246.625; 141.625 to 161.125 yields -0.02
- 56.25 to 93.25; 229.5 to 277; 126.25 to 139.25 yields -0.09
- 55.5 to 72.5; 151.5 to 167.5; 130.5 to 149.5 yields -0.11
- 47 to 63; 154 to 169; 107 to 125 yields -0.08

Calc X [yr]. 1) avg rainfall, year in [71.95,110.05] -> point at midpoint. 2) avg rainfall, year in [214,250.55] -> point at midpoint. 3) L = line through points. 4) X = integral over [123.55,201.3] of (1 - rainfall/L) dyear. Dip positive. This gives -3.8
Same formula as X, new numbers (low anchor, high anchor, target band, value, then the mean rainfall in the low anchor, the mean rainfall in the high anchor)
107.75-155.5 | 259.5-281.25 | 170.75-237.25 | -2.3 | 31.3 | 29.2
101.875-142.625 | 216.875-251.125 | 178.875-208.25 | -0.9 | 31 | 29.3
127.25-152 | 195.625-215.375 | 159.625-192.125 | 1.6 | 32.2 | 31.6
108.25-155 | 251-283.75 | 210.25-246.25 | -0.9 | 31.3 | 28.9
